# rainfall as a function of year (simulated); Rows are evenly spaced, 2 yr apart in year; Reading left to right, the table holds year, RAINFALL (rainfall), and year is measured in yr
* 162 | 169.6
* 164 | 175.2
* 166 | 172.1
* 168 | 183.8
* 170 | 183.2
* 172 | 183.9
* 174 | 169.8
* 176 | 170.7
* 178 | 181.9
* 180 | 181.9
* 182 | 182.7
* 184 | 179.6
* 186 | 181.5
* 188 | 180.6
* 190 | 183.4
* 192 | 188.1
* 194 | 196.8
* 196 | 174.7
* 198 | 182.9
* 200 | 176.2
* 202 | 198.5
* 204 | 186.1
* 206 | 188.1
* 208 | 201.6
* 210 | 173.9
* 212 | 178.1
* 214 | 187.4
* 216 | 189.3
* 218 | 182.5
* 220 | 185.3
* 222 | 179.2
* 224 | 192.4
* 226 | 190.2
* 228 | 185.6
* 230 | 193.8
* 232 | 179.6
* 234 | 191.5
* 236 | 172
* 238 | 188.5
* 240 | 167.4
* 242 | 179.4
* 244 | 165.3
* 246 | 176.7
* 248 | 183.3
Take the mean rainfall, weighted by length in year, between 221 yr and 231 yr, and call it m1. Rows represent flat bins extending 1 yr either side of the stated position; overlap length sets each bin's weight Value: 188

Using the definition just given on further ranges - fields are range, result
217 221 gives 184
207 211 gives 188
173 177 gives 170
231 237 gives 181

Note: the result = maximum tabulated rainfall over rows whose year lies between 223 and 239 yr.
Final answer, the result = 193.8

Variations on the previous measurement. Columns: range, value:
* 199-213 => 201.6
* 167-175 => 183.9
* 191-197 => 196.8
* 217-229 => 192.4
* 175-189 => 182.7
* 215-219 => 189.3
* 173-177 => 170.7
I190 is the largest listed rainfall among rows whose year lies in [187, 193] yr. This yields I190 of 188.1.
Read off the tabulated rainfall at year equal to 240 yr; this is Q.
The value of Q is 167.4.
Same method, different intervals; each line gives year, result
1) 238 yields 188.5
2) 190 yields 183.4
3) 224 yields 192.4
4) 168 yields 183.8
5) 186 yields 181.5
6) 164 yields 175.2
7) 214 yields 187.4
